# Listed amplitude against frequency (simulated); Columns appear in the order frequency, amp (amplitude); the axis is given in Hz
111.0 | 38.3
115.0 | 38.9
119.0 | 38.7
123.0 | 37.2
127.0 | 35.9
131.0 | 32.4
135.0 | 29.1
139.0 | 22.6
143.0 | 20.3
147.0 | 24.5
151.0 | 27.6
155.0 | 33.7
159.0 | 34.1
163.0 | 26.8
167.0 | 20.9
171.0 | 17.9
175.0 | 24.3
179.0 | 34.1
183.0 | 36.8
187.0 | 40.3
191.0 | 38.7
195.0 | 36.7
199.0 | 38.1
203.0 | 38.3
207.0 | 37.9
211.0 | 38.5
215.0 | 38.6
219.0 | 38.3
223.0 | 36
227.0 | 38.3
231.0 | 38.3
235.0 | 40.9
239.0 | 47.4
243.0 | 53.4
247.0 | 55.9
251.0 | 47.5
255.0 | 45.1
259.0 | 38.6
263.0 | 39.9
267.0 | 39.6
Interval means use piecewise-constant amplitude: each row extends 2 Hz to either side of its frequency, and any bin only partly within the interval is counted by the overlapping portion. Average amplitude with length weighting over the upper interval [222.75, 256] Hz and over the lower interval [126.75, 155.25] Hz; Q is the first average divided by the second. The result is 1.65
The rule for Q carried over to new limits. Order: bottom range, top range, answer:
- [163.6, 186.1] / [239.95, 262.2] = 1.73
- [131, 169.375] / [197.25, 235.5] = 1.42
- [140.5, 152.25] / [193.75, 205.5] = 1.58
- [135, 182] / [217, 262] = 1.65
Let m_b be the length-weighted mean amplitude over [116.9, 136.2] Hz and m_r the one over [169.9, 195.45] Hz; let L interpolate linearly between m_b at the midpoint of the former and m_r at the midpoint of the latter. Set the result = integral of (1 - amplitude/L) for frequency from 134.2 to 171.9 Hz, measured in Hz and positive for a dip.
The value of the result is 9.0 Hz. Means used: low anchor 34.9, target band 25.9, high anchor 33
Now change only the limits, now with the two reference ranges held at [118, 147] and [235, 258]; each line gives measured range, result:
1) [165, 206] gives 6.62 Hz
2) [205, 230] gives 3.38 Hz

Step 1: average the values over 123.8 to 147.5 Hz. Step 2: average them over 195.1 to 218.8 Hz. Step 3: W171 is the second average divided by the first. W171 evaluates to 1.36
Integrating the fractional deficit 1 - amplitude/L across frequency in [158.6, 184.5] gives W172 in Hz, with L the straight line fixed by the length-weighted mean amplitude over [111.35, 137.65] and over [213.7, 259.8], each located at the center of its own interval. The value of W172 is 7.6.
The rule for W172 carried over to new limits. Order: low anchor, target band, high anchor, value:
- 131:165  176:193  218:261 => -1.3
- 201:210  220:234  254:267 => 0.5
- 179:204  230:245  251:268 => -1.9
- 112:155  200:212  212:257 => 0.5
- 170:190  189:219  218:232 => -2.8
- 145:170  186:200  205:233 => -2.0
